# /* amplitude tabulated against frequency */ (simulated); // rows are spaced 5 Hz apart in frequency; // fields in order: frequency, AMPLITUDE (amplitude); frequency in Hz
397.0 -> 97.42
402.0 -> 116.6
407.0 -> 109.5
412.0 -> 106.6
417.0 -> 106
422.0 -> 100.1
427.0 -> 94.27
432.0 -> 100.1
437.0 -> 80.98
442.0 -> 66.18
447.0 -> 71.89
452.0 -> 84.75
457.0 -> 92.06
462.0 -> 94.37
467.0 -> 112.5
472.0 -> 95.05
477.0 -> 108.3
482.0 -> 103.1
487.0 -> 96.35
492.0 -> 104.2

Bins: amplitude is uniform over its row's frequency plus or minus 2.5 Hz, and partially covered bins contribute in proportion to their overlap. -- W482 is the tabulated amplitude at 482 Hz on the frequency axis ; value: 103.1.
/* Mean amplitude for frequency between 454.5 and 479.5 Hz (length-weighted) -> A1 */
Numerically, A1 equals 100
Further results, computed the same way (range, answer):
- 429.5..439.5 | 90.5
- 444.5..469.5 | 91.1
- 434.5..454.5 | 76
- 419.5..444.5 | 88.3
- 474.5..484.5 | 106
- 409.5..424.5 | 104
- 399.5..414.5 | 111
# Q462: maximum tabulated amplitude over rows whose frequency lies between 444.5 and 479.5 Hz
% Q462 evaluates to 112.5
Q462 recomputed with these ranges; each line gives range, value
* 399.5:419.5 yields 116.6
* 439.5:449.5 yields 71.89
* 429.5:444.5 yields 100.1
